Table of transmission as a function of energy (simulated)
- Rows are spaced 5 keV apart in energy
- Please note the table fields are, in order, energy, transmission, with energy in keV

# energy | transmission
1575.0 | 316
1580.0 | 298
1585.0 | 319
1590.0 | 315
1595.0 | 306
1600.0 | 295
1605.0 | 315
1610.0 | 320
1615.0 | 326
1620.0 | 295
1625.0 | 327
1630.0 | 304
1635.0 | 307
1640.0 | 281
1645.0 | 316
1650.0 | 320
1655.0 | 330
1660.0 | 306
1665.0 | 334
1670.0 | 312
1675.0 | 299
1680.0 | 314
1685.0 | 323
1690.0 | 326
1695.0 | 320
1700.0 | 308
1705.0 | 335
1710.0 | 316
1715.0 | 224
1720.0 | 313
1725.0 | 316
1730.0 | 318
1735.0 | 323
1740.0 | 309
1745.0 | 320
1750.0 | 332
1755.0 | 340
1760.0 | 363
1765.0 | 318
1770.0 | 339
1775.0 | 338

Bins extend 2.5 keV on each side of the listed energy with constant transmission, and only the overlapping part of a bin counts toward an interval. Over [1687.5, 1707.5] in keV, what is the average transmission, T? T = 322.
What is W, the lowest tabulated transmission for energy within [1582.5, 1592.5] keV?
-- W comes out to 315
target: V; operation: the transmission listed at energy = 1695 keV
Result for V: 320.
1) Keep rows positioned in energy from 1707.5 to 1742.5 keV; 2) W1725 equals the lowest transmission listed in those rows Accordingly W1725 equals 224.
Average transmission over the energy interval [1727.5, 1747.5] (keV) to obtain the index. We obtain 318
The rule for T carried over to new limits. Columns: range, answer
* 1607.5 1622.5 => 314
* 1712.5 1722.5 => 268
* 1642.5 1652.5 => 318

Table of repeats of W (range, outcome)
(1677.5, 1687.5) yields 314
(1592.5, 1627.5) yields 295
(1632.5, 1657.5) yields 281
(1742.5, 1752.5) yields 320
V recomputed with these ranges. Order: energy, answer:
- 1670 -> 312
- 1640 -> 281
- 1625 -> 327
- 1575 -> 316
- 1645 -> 316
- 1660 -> 306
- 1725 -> 316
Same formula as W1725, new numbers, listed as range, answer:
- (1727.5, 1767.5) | 309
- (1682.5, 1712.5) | 308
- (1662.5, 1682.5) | 299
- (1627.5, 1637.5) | 304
